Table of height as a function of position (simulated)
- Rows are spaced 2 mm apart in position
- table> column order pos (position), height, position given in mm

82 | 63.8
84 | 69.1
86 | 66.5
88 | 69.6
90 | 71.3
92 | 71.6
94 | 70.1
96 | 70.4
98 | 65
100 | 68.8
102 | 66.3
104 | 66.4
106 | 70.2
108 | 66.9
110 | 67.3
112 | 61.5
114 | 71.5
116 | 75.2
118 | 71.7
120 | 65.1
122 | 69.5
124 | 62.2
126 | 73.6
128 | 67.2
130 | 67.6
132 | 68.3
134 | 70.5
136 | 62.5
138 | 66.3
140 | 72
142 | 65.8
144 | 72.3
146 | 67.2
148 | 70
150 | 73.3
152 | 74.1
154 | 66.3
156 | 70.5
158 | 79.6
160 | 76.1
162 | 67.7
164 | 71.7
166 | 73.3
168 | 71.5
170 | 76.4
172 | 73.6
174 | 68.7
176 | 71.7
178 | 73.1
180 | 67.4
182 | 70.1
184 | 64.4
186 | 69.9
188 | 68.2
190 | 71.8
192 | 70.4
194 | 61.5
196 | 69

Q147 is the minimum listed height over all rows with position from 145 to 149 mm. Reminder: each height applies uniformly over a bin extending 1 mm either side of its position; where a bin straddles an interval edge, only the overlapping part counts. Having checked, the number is 67.2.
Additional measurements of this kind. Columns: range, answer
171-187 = 64.4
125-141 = 62.5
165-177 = 68.7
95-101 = 65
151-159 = 66.3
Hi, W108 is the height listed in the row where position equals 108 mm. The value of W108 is 66.9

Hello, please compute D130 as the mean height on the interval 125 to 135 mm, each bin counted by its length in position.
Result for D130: 69.4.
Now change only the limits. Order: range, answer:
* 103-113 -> 66.5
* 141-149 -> 68.8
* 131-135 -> 69.4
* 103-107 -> 68.3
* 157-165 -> 73.8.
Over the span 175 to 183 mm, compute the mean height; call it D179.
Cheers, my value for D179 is 70.6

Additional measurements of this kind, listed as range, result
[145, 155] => 70.2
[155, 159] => 75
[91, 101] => 69.2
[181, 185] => 67.2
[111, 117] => 69.4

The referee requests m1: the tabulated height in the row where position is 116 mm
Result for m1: 75.2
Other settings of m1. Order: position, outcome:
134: 70.5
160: 76.1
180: 67.4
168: 71.5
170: 76.4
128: 67.2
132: 68.3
